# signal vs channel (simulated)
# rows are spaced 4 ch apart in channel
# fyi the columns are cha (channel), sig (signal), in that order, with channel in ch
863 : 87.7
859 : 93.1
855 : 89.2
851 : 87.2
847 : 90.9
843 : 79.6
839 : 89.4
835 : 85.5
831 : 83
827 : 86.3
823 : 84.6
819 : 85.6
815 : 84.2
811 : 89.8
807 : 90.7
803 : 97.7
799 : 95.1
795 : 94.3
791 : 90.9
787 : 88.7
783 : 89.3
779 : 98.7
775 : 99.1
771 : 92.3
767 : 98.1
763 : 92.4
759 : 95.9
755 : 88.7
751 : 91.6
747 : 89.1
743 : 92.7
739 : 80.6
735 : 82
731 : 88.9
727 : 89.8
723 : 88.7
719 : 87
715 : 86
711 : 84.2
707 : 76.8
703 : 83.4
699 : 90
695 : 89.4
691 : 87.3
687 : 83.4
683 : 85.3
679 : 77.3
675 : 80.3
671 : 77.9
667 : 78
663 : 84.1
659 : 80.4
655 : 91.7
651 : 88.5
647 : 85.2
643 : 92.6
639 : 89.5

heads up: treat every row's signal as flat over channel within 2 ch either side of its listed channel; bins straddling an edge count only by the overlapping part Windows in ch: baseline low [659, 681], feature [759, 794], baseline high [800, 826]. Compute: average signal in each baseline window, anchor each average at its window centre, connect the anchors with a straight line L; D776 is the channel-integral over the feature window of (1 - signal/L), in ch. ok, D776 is -3.0 ch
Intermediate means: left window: 79.6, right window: 88.9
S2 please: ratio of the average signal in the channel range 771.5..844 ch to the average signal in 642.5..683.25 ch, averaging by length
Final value 1.1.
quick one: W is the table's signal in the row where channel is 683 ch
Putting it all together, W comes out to 85.3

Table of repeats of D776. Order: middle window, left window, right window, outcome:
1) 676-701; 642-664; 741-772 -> 1.0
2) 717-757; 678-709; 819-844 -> -1.6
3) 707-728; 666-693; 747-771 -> 0.2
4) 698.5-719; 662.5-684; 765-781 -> 0.5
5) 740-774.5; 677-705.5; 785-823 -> -1.7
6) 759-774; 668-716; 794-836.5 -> -1.4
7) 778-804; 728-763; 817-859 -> -1.6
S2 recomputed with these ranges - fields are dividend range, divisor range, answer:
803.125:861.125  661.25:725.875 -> 1.04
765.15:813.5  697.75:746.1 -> 1.09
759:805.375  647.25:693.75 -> 1.13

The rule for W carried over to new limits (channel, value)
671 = 77.9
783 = 89.3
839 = 89.4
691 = 87.3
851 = 87.2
